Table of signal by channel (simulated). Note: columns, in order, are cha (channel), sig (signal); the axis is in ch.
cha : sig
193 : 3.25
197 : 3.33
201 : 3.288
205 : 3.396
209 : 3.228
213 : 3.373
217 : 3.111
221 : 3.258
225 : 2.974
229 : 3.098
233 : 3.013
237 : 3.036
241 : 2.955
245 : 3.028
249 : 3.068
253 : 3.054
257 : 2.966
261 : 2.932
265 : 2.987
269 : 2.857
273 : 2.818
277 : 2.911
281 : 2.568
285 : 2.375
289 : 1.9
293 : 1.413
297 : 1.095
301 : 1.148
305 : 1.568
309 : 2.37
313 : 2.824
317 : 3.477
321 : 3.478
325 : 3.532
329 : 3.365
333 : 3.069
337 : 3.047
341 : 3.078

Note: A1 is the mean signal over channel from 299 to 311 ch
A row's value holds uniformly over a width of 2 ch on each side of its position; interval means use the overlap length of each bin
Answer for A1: 1.7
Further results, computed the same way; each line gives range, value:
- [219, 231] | 3.11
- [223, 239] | 3.03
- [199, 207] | 3.34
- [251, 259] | 3.01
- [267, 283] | 2.79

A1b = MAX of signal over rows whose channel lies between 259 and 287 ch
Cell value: 2.987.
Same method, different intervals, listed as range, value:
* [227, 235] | 3.098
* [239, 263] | 3.068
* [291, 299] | 1.413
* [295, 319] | 3.477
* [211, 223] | 3.373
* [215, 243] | 3.258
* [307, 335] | 3.532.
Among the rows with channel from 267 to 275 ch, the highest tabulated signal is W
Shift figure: 2.857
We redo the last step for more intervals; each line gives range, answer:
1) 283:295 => 2.375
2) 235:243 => 3.036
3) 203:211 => 3.396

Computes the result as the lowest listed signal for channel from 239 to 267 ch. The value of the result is 2.932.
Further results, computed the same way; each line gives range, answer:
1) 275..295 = 1.413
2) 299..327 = 1.148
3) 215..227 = 2.974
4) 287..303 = 1.095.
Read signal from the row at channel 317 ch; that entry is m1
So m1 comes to 3.477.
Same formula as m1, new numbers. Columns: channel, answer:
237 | 3.036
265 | 2.987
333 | 3.069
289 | 1.9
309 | 2.37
